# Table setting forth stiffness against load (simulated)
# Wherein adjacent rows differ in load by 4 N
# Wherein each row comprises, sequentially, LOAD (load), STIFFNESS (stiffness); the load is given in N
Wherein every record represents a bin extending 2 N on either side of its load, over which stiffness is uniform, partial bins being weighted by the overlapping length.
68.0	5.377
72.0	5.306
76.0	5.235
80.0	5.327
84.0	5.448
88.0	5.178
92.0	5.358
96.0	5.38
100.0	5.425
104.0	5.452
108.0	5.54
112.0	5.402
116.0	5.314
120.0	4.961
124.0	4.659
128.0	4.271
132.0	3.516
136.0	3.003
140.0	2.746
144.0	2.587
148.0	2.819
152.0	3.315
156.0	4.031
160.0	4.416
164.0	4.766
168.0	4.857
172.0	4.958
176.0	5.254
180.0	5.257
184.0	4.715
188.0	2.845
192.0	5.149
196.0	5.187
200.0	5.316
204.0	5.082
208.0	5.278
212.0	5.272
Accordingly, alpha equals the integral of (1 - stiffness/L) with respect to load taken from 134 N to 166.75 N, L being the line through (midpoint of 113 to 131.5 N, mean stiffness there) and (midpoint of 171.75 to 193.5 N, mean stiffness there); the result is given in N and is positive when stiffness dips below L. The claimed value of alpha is 8.4 N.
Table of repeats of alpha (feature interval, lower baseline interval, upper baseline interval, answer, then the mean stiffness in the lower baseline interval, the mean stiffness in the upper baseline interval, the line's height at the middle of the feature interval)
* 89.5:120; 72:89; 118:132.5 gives -3.5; 5.31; 4.44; 4.84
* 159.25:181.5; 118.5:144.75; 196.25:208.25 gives -2.0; 3.71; 5.21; 4.53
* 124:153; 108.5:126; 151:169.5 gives 9.0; 5.12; 4.31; 4.72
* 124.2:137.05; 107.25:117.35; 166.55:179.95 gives 3.7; 5.41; 5.06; 5.31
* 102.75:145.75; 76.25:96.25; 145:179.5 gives 4.8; 5.33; 4.29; 4.81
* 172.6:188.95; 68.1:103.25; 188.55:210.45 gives 1.4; 5.34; 5.05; 5.1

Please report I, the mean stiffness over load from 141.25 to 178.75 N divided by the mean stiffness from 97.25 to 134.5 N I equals 0.83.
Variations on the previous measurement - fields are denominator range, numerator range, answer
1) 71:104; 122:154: 0.63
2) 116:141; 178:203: 1.18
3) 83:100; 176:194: 0.86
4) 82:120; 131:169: 0.67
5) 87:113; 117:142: 0.73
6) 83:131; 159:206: 0.94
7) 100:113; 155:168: 0.82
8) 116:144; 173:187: 1.27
